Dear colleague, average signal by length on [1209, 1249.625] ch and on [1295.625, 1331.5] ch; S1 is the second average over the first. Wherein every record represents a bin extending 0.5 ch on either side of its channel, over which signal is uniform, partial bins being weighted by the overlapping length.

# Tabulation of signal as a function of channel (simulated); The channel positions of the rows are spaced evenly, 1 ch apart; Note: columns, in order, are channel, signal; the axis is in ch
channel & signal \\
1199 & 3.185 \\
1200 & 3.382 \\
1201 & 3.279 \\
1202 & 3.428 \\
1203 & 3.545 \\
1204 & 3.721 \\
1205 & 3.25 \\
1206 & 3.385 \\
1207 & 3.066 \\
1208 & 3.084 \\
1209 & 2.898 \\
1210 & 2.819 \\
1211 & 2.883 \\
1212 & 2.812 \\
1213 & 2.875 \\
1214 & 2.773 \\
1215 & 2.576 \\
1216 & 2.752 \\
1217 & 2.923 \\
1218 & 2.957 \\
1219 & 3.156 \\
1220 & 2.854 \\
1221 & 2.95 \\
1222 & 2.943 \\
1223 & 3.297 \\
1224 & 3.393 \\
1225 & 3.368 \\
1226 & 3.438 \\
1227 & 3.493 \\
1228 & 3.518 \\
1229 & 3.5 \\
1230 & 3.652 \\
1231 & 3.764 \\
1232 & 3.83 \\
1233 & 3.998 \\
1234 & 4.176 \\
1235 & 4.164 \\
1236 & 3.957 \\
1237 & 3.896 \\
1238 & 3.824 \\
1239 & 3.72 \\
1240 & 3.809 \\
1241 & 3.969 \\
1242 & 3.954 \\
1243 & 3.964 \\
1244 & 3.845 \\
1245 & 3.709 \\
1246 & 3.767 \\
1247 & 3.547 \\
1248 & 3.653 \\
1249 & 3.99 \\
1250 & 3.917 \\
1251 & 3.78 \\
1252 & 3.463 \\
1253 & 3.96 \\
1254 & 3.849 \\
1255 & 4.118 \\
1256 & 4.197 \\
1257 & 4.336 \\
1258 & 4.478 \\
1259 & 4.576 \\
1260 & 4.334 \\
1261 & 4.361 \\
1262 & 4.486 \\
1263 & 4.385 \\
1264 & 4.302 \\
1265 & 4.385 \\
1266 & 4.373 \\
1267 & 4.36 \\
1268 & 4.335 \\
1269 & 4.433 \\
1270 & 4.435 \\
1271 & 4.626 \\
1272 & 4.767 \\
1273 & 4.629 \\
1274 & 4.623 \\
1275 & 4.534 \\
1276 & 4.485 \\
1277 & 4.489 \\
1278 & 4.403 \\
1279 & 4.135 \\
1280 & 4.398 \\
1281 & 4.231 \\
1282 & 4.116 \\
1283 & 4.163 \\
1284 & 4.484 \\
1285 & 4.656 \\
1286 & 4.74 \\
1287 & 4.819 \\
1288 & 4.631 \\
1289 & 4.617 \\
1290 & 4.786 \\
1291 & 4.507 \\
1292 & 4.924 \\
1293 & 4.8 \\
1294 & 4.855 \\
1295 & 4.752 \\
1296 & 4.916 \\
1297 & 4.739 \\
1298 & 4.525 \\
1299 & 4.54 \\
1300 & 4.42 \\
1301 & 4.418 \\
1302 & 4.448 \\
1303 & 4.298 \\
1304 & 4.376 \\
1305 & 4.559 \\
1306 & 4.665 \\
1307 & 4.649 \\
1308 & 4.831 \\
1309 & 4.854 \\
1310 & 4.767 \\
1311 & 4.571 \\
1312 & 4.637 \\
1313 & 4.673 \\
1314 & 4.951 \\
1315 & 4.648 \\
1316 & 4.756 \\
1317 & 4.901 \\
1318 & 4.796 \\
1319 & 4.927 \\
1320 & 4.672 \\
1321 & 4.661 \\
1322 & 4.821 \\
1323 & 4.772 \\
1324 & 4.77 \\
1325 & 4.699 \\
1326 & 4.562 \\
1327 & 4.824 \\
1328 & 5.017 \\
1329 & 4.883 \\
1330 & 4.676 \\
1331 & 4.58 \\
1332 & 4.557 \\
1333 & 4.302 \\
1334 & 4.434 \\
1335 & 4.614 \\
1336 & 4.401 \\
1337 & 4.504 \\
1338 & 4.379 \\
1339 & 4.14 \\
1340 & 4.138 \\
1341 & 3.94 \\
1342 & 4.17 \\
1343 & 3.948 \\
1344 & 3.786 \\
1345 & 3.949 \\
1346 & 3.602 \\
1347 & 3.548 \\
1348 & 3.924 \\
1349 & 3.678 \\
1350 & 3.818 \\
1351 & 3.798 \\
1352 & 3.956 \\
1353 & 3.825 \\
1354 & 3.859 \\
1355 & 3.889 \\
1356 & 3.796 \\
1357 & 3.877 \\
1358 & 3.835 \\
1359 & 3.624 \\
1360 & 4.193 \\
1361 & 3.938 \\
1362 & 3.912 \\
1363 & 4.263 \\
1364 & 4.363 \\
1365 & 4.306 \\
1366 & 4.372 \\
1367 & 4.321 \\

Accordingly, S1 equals 1.4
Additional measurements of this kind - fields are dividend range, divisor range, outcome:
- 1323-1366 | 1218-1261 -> 1.11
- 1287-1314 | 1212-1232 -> 1.47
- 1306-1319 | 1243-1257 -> 1.23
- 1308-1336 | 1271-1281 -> 1.05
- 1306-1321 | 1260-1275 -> 1.07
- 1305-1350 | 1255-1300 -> 0.99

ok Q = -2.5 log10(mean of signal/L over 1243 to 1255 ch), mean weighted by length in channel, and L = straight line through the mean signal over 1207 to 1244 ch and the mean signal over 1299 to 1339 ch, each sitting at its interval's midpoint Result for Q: -0.03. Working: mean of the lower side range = 3.39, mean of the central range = 3.79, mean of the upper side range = 4.64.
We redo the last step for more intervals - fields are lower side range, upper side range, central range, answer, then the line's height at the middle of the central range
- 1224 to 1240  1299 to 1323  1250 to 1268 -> -0.040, 4.06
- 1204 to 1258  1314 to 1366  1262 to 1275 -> -0.183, 3.78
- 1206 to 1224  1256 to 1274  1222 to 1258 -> -0.032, 3.69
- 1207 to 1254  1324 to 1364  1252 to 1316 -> -0.187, 3.79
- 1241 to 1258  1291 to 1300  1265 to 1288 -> -0.021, 4.38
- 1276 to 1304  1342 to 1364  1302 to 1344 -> -0.096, 4.19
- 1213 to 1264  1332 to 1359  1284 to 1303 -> -0.204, 3.86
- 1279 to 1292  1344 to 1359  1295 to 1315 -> -0.079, 4.3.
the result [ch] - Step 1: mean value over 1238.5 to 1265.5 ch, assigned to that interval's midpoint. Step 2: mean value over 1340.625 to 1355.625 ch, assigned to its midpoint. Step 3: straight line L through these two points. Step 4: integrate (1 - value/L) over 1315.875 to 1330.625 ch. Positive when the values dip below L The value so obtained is -3.4 ch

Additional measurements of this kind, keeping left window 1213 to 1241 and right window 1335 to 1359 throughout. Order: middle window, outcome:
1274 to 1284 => -1.9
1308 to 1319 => -2.8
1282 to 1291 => -2.2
